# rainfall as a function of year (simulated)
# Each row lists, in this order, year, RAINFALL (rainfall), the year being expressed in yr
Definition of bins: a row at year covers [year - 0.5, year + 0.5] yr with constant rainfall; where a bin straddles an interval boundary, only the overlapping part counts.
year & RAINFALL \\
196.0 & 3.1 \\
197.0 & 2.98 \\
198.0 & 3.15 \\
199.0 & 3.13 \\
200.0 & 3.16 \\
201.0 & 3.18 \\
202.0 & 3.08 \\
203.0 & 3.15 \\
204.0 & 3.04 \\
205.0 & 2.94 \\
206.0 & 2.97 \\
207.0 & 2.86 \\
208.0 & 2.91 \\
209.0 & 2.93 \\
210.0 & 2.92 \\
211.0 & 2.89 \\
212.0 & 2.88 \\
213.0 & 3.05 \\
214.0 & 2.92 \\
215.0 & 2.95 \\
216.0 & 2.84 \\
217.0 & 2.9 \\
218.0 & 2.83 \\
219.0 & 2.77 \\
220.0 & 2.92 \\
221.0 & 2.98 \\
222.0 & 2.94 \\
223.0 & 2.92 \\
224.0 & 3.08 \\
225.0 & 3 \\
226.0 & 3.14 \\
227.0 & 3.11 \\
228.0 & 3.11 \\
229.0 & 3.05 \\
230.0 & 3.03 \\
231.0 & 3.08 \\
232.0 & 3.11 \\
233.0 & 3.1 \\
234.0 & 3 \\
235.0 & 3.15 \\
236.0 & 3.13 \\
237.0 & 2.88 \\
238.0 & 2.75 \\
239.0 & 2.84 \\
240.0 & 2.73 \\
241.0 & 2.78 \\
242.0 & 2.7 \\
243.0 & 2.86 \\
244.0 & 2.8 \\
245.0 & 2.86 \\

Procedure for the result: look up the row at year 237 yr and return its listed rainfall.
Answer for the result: 2.88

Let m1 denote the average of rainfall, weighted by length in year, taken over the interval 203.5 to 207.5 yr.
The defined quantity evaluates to 2.95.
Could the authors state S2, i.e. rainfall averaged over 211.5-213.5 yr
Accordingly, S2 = 2.96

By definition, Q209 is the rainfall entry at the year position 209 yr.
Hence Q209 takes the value 2.93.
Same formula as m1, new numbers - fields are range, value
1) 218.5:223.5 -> 2.91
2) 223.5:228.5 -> 3.09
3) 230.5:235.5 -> 3.09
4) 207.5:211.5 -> 2.91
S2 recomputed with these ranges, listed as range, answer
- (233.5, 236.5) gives 3.09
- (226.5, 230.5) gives 3.07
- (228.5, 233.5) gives 3.07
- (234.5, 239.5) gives 2.95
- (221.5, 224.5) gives 2.98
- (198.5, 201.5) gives 3.16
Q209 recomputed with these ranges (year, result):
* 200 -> 3.16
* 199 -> 3.13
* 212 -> 2.88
